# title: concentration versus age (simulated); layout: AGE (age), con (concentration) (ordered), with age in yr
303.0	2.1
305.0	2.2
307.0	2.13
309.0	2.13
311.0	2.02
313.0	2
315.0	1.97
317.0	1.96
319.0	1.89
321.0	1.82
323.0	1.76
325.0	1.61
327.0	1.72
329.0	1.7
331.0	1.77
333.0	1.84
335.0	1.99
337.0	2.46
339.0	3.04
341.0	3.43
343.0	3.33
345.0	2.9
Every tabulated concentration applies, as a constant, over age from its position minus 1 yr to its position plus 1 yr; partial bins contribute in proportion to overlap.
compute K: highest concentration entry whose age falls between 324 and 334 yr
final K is 1.84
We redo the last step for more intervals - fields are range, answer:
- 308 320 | 2.13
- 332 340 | 3.04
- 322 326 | 1.76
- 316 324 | 1.96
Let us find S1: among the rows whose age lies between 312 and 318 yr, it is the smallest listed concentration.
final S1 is 1.96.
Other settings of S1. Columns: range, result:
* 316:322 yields 1.82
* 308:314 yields 2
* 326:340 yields 1.7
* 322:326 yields 1.61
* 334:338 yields 1.99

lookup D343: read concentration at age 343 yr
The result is 3.33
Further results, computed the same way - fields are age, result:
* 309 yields 2.13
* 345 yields 2.9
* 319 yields 1.89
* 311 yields 2.02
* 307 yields 2.13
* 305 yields 2.2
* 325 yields 1.61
